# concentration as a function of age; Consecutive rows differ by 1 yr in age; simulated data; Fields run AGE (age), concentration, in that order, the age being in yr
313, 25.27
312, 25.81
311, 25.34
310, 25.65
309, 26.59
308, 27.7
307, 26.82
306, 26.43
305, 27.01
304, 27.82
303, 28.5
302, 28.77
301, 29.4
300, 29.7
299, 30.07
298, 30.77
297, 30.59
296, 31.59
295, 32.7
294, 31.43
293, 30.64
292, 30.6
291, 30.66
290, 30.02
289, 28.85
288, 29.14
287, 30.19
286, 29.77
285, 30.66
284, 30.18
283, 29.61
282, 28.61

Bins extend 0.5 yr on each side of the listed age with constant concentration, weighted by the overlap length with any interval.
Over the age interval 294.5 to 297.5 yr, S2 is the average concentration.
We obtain 31.6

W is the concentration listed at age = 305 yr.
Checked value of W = 27.01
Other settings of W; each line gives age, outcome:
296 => 31.59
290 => 30.02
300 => 29.7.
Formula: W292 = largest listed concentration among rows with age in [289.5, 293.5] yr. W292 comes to 30.66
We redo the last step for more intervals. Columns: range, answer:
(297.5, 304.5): 30.77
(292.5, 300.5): 32.7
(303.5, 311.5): 27.82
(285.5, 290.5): 30.19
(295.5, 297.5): 31.59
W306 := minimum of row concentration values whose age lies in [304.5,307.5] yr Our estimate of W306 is 26.43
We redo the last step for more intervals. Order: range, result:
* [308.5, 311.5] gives 25.34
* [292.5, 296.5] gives 30.64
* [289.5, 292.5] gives 30.02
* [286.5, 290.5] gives 28.85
